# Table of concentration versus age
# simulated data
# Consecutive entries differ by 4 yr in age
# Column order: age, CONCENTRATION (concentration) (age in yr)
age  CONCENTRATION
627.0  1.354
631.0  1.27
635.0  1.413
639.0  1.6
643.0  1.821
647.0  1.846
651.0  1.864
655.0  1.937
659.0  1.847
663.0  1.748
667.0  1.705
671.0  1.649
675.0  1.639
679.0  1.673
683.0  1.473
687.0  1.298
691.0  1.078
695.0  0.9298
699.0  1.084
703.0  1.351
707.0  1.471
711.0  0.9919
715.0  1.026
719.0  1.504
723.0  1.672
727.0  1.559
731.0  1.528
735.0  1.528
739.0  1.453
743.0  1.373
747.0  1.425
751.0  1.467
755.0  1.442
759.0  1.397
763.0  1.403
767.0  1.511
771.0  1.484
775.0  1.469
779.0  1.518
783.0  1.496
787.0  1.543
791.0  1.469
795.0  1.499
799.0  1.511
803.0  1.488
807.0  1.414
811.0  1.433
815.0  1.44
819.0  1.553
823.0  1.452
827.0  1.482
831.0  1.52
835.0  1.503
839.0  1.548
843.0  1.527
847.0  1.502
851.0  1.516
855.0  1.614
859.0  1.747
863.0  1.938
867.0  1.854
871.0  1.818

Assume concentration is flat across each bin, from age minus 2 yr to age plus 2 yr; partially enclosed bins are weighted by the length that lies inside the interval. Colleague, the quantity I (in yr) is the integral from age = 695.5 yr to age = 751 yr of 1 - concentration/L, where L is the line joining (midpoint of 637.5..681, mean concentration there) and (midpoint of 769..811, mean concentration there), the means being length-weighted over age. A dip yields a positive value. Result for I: 8.5 yr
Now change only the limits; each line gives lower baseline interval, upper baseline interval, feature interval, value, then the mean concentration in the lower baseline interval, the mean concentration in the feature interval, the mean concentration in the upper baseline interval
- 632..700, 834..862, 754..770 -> 1.36 yr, 1.57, 1.44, 1.58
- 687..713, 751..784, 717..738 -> -4.39 yr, 1.16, 1.55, 1.46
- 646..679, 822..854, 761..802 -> 2.68 yr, 1.77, 1.49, 1.51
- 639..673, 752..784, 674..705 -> 7.14 yr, 1.79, 1.31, 1.46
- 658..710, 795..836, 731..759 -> 0.17 yr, 1.44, 1.45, 1.48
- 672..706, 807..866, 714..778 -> -1.96 yr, 1.33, 1.46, 1.56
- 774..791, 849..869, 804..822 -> 1.52 yr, 1.5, 1.46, 1.73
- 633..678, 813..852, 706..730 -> 4.04 yr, 1.73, 1.37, 1.5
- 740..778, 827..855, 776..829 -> 0.05 yr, 1.44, 1.48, 1.52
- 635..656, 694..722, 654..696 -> -0.73 yr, 1.77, 1.55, 1.22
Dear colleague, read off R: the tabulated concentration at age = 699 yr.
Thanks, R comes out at 1.084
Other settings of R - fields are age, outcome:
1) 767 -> 1.511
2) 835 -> 1.503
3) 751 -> 1.467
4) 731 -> 1.528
